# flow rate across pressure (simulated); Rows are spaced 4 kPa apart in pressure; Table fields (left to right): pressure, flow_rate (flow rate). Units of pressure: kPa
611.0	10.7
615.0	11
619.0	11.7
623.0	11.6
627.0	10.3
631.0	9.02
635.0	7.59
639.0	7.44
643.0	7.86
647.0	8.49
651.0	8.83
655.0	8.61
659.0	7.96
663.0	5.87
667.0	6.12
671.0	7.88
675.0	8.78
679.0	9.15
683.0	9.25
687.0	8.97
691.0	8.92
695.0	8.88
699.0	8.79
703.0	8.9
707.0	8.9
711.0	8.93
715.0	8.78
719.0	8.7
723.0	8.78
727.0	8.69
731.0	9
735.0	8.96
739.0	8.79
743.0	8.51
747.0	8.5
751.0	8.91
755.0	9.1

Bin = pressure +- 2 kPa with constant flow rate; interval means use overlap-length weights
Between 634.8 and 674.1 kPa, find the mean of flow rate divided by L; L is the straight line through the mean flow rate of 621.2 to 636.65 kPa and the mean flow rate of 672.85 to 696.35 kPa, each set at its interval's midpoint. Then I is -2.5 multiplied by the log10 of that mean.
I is 0.21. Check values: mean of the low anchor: 9.65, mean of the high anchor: 8.99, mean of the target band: 7.7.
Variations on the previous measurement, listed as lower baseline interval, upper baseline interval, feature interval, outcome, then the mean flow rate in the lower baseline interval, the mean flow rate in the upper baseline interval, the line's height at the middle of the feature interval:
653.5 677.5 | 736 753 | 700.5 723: -0.08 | 7.55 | 8.69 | 8.22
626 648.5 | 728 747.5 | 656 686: 0.08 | 8.37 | 8.77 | 8.5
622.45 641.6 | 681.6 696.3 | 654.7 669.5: 0.27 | 8.97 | 9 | 8.98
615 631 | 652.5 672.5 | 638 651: 0.10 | 10.9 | 7.31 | 8.95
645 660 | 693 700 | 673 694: -0.03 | 8.51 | 8.84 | 8.74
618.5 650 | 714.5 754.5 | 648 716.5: 0.06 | 9.12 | 8.77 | 8.95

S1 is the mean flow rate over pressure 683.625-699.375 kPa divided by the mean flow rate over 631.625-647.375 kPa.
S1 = 1.1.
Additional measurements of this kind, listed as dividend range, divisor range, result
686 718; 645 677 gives 1.14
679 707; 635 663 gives 1.12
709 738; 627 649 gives 1.07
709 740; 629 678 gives 1.12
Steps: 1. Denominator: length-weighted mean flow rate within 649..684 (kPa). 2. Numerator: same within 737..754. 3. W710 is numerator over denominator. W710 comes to 1.09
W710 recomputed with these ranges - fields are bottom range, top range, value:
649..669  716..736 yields 1.18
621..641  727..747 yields 0.95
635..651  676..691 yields 1.13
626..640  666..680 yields 0.94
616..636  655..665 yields 0.71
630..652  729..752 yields 1.08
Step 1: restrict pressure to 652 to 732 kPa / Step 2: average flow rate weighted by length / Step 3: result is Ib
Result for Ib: 8.49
